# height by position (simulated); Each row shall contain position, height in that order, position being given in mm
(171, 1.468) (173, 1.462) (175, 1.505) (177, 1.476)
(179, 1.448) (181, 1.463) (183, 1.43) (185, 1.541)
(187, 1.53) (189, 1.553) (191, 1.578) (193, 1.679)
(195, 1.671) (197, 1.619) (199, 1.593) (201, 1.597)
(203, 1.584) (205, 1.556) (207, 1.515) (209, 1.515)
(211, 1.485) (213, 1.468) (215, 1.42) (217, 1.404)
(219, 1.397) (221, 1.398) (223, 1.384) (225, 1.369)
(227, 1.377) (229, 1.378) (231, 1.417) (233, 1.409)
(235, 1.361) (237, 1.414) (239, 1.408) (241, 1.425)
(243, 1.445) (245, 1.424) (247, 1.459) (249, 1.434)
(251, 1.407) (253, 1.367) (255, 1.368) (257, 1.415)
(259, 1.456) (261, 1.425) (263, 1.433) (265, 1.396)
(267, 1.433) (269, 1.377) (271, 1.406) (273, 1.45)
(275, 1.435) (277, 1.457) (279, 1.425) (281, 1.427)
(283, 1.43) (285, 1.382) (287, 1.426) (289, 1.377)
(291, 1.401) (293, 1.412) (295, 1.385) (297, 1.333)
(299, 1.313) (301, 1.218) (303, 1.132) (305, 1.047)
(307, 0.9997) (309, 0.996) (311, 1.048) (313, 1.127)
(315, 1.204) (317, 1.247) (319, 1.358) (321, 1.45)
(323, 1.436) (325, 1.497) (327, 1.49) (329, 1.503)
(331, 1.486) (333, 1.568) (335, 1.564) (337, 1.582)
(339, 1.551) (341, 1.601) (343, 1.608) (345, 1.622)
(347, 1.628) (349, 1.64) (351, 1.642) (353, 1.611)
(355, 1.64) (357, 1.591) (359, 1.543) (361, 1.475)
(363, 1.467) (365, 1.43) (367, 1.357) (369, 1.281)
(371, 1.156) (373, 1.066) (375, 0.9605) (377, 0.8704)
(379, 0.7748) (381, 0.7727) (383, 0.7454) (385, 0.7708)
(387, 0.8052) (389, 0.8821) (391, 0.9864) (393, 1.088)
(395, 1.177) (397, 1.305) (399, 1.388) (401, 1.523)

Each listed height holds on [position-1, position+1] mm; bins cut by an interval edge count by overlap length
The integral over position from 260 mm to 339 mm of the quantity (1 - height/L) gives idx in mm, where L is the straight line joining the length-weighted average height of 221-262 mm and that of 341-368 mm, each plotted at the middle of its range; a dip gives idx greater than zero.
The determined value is 6.5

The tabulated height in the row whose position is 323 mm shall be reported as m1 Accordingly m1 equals 1.436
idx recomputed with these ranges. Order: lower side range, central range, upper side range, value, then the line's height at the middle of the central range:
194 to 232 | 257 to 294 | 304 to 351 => 0.6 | 1.44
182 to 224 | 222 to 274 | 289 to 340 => 1.3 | 1.45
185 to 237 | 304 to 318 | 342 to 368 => 4.0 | 1.54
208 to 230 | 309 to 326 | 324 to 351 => 2.9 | 1.54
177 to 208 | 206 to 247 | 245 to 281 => 1.9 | 1.49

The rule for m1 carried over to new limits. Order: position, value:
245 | 1.424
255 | 1.368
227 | 1.377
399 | 1.388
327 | 1.49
